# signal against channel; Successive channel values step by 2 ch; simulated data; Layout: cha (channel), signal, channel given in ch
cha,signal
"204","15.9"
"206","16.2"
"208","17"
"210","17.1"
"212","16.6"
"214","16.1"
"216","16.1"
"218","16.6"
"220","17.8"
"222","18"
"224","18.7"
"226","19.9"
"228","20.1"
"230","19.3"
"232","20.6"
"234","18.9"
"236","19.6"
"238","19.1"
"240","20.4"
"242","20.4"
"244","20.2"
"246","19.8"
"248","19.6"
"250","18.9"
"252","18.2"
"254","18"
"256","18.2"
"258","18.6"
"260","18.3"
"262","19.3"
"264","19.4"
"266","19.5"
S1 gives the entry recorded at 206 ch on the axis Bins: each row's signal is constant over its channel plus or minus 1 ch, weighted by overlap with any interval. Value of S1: 16.2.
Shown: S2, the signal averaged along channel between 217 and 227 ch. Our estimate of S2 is 18.2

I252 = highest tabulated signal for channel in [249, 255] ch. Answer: 18.9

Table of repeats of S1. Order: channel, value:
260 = 18.3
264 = 19.4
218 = 16.6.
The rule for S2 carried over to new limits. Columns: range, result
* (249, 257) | 18.3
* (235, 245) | 19.9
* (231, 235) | 19.8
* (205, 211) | 16.8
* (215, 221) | 16.8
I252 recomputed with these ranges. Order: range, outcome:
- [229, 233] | 20.6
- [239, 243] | 20.4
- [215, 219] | 16.6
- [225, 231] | 20.1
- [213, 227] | 19.9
